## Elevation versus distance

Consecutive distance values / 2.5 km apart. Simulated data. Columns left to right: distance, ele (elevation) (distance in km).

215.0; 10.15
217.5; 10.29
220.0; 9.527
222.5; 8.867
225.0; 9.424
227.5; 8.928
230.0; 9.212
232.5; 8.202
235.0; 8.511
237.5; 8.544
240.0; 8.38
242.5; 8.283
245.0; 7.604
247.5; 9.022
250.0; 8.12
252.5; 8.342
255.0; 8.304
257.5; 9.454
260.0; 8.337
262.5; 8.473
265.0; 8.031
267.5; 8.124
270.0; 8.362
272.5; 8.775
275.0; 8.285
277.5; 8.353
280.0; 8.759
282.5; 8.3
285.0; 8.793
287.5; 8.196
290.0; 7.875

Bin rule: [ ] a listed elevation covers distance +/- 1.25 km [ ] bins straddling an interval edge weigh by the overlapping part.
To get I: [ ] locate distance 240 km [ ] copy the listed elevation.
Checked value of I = 8.38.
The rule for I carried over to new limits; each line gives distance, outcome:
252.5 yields 8.342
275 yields 8.285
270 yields 8.362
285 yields 8.793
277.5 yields 8.353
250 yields 8.12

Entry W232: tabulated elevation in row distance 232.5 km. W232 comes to 8.202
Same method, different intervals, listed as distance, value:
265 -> 8.031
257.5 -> 9.454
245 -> 7.604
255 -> 8.304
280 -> 8.759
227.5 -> 8.928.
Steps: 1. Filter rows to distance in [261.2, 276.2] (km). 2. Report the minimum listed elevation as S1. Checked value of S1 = 8.031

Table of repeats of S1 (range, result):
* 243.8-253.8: 7.604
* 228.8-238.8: 8.202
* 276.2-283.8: 8.3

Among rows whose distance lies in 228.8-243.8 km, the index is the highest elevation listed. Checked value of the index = 9.212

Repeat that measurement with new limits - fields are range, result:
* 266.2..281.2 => 8.775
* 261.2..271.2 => 8.473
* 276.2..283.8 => 8.759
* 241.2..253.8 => 9.022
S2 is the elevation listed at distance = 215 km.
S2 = 10.15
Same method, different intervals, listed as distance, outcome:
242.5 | 8.283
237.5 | 8.544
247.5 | 9.022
